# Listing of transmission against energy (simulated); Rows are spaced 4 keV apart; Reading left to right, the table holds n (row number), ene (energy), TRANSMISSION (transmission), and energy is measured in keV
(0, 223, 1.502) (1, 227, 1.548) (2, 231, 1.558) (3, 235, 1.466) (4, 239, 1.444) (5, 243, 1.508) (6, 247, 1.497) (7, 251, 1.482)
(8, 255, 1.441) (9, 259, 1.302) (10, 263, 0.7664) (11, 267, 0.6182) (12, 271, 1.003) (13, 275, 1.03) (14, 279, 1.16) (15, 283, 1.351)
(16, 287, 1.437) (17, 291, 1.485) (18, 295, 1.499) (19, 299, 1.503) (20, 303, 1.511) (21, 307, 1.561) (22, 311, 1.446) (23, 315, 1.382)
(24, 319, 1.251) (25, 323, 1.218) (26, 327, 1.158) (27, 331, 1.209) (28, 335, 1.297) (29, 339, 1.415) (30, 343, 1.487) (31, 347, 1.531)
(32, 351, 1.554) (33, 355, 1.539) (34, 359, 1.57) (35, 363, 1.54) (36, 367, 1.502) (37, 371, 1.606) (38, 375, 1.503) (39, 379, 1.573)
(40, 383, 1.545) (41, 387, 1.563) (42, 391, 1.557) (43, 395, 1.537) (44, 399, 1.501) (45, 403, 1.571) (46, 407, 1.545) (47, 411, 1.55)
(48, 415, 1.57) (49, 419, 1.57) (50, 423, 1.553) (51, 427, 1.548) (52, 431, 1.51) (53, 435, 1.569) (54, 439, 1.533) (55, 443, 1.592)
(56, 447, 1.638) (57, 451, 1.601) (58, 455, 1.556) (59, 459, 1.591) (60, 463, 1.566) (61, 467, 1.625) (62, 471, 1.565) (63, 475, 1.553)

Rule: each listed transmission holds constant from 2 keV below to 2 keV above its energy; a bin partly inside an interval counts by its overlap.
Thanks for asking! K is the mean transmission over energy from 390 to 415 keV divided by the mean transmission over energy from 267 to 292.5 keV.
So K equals 1.3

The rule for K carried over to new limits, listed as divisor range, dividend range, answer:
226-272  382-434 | 1.19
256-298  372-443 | 1.31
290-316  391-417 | 1.04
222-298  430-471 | 1.20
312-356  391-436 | 1.13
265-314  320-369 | 1.09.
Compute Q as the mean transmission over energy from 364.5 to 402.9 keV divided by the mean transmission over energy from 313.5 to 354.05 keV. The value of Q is 1.14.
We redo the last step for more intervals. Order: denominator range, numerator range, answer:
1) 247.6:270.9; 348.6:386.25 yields 1.36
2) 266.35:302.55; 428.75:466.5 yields 1.24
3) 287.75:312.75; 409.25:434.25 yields 1.04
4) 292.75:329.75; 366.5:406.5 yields 1.11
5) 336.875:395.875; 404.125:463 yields 1.02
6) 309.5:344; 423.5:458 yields 1.20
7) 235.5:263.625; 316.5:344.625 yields 0.93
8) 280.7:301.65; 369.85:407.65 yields 1.07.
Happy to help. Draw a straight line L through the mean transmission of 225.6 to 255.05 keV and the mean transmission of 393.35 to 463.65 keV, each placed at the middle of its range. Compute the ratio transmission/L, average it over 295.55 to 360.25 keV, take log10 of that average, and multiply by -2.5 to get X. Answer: 0.08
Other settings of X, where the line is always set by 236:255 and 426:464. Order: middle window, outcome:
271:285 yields 0.28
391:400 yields 0.01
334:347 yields 0.07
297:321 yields 0.05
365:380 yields 0.00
